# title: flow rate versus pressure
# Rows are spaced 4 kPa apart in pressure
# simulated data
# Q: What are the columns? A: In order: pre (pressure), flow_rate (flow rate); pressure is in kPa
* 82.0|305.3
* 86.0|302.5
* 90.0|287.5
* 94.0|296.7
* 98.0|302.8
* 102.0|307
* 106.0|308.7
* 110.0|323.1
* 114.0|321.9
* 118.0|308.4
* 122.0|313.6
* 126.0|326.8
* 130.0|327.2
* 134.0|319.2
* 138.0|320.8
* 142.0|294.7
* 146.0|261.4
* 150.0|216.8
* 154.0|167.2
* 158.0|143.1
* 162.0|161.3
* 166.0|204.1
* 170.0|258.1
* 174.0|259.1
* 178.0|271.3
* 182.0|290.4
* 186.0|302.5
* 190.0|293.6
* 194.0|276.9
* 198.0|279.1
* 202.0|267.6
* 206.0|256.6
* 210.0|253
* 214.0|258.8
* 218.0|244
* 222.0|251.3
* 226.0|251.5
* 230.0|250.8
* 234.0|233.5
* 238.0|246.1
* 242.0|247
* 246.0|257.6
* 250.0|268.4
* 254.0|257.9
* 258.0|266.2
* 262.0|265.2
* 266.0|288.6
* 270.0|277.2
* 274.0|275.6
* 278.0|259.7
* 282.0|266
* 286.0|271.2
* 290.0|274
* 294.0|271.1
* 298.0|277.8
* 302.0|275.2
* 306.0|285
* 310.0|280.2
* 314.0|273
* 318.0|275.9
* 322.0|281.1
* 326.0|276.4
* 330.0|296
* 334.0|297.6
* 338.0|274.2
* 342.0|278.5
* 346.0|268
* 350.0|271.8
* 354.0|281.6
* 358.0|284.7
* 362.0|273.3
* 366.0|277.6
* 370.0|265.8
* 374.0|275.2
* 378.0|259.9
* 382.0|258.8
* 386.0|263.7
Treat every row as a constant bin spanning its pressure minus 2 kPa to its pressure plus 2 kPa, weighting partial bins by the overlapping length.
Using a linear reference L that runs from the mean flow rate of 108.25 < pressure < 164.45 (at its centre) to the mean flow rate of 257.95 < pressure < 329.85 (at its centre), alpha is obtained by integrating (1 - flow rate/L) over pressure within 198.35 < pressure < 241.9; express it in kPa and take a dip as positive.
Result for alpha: 3.4 kPa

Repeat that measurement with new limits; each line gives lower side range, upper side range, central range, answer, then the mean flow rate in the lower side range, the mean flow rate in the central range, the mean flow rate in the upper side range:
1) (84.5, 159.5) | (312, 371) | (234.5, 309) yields 3.61 kPa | 288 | 268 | 279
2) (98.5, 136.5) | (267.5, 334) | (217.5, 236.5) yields 3.02 kPa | 317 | 246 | 277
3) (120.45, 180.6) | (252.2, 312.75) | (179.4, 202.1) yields -2.16 kPa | 256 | 286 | 273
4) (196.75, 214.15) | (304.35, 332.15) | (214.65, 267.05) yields 2.56 kPa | 263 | 255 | 281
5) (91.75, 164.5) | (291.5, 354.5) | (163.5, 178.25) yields 1.91 kPa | 278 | 242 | 279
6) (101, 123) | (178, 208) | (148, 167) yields 7.60 kPa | 314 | 177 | 280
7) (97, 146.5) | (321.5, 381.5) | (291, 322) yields 0.73 kPa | 312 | 277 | 277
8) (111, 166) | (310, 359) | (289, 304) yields 0.14 kPa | 267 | 275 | 280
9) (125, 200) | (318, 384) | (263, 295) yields -0.28 kPa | 261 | 273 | 276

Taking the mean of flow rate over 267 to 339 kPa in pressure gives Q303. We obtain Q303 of 277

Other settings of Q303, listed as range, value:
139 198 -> 245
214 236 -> 247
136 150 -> 282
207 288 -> 259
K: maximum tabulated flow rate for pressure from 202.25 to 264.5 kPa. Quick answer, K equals 268.4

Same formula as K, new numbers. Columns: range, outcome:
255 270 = 288.6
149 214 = 302.5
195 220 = 279.1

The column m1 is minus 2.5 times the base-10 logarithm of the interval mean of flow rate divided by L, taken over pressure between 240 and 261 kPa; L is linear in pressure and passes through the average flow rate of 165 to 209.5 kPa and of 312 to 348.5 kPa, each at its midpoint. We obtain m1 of 0.060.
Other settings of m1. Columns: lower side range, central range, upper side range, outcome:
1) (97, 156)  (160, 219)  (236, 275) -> 0.08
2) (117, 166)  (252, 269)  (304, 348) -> 0.01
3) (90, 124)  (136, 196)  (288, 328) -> 0.20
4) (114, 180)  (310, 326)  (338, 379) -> -0.02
